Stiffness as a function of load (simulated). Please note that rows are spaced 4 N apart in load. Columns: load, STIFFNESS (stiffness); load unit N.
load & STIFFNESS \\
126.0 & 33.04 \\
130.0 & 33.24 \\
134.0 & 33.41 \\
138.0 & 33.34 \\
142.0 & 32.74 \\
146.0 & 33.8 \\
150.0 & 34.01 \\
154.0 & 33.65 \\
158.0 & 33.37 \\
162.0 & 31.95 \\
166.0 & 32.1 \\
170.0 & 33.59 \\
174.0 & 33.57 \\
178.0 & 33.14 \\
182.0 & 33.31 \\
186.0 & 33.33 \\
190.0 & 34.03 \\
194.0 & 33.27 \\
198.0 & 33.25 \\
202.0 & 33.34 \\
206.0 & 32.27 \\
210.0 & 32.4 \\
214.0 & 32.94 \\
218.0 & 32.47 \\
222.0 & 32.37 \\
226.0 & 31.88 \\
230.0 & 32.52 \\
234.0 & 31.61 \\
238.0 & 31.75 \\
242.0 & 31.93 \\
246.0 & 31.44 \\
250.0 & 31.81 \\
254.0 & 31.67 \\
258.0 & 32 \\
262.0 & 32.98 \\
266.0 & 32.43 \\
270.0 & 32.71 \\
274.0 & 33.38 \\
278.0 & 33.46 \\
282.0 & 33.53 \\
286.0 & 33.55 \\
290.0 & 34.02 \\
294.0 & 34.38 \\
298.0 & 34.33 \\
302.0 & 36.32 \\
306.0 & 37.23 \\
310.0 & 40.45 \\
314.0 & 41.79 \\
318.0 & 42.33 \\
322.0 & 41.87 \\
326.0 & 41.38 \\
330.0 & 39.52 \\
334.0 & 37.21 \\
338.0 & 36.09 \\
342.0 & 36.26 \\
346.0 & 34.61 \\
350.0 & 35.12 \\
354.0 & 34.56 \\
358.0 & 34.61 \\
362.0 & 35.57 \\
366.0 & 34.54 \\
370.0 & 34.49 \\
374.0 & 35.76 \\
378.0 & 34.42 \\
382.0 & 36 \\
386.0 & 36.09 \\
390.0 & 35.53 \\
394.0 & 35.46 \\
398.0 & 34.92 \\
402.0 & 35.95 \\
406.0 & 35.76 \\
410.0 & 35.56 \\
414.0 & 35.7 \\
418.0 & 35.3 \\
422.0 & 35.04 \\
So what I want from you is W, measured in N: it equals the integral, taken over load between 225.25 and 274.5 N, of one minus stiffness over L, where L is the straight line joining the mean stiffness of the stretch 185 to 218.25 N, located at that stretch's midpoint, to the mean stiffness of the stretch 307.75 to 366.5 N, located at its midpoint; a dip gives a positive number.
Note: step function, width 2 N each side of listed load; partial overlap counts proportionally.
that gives 3.7 N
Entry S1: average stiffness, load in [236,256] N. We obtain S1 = 31.7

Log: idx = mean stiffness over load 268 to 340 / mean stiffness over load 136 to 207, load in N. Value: 1.11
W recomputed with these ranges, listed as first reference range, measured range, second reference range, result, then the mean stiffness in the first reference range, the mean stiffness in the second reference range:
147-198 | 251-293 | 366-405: 1.6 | 33.3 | 35.4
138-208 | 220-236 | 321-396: 0.9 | 33.2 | 36.2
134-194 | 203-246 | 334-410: 2.1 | 33.3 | 35.4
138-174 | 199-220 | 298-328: 1.6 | 33.2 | 39.8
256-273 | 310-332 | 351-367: -4.8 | 32.6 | 34.9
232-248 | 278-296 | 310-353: 0.7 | 31.7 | 38.6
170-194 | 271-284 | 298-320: 1.5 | 33.5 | 39.1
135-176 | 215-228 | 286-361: 0.9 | 33.2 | 37.2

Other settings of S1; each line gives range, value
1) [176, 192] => 33.5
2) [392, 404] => 35.4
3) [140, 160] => 33.5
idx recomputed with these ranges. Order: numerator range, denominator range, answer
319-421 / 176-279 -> 1.11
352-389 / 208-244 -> 1.09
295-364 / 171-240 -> 1.14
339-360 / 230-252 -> 1.10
